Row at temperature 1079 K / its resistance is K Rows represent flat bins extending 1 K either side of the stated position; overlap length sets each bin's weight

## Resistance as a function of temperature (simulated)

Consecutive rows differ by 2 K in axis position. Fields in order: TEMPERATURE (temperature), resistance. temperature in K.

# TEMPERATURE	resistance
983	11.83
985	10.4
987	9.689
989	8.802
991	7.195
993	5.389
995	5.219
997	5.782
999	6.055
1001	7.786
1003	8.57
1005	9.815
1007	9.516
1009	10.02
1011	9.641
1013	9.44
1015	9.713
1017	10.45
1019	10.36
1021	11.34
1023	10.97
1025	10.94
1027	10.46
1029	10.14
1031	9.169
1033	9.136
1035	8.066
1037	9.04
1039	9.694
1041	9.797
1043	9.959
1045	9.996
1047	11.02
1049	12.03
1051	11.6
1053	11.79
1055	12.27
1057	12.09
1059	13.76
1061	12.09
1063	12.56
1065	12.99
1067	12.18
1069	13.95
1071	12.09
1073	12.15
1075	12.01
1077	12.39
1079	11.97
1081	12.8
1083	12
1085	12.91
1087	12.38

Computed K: 11.97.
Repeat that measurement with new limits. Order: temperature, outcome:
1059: 13.76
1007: 9.516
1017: 10.45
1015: 9.713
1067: 12.18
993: 5.389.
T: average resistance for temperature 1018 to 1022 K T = 10.8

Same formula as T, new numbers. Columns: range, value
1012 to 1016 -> 9.58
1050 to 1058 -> 11.9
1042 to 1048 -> 10.3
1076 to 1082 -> 12.4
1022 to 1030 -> 10.6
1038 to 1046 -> 9.86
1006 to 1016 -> 9.67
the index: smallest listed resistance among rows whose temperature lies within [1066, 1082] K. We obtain 11.97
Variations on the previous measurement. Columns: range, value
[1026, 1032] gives 9.169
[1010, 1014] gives 9.44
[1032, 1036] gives 8.066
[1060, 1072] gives 12.09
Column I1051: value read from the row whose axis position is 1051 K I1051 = 11.6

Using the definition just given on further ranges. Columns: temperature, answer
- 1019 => 10.36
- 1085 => 12.91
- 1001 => 7.786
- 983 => 11.83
